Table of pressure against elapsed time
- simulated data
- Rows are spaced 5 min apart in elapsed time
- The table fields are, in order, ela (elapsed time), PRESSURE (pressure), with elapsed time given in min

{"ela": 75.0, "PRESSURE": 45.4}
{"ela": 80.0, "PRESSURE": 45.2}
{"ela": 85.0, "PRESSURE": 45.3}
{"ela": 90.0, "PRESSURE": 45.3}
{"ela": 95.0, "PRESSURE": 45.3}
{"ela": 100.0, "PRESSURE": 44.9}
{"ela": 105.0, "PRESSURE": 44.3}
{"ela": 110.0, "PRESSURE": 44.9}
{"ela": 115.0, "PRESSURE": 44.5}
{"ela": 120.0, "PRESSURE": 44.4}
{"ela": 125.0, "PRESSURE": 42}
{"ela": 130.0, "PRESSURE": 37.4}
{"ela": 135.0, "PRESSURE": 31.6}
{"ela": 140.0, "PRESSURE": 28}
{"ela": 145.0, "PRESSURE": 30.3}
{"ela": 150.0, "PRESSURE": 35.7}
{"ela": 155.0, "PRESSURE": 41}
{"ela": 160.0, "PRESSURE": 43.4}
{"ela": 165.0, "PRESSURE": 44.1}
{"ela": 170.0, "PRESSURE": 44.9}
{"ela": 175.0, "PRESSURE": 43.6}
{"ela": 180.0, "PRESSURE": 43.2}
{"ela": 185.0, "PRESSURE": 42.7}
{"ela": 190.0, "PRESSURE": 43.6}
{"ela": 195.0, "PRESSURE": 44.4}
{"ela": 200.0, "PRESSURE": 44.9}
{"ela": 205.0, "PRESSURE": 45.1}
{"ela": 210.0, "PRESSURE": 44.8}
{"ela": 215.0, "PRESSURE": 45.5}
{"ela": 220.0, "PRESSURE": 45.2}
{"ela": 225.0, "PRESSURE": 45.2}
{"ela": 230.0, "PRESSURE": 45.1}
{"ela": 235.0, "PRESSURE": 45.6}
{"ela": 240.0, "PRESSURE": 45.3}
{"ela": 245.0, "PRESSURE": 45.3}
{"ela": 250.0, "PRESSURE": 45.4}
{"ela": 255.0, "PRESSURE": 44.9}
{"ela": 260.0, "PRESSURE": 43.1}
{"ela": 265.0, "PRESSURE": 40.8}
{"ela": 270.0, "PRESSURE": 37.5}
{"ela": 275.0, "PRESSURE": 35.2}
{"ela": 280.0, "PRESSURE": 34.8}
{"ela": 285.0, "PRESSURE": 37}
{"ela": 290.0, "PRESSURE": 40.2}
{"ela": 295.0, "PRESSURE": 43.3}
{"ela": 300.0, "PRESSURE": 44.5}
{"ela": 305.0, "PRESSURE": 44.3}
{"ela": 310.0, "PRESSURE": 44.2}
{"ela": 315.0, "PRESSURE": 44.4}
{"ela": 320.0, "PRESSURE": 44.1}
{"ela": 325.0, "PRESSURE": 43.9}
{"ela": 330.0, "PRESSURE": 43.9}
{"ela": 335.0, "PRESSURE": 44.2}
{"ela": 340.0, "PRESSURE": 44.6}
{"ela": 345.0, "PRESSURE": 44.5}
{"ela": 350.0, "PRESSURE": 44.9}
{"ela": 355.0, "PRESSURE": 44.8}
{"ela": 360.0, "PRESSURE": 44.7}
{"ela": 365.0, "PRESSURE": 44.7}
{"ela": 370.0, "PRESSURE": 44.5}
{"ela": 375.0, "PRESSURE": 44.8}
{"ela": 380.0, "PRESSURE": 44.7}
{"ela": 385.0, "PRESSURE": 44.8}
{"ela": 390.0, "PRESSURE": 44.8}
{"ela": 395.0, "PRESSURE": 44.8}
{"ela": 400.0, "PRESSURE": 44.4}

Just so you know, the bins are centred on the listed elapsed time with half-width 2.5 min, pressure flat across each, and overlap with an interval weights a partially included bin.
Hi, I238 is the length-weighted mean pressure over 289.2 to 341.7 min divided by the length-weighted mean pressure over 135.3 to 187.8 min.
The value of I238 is 1.11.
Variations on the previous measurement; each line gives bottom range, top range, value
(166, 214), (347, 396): 1.01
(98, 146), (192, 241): 1.14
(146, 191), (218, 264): 1.07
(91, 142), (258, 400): 1.05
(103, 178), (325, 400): 1.11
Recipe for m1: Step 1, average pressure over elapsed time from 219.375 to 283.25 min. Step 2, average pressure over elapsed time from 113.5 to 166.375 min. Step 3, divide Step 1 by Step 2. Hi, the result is 1.11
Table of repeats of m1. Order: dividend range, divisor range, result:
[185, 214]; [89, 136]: 1.04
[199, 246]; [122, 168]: 1.21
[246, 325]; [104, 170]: 1.06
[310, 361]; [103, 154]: 1.16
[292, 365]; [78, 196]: 1.06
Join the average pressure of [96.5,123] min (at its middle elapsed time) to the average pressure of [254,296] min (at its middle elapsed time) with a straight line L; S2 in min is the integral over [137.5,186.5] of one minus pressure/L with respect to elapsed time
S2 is 3.7 min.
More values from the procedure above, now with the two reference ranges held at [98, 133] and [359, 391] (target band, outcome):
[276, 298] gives 2.71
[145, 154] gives 1.70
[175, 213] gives -0.49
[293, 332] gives 0.19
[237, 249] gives -0.40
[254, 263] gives 0.06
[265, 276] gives 1.63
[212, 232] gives -0.70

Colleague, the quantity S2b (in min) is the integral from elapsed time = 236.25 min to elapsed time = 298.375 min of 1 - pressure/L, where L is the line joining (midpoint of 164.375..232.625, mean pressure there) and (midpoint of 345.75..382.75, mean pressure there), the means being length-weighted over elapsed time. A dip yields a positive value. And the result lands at 4.68 min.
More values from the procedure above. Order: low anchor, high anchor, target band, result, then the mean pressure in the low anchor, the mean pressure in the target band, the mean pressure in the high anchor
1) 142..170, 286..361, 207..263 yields -4.8 min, 39.2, 45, 43.9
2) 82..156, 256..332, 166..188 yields -1.6 min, 40.3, 43.6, 41.5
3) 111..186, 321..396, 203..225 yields -2.1 min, 39.8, 45.2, 44.6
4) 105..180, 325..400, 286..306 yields 0.3 min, 40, 42.5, 44.6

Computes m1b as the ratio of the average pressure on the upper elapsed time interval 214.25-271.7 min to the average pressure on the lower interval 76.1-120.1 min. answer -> 0.98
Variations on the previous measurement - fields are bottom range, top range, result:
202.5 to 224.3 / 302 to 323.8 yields 0.98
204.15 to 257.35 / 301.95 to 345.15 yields 0.98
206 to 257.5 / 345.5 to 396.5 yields 0.99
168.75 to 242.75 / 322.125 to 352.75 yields 0.99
